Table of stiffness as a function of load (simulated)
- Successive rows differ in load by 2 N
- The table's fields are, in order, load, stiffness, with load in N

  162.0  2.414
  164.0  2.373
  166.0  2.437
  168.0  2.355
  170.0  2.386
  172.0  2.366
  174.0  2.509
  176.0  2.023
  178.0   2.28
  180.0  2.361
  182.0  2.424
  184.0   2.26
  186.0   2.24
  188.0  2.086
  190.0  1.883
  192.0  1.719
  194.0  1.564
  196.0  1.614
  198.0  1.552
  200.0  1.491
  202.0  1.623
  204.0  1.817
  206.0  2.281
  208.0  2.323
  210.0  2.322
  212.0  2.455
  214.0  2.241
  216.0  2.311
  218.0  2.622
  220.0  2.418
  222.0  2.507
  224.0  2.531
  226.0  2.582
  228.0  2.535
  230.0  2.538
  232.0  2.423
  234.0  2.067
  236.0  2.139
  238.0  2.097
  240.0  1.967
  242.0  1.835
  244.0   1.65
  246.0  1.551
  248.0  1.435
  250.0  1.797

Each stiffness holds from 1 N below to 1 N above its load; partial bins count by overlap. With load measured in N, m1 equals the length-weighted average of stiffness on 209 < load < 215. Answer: 2.34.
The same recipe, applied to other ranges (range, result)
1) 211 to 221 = 2.41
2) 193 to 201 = 1.56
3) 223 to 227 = 2.56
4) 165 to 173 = 2.39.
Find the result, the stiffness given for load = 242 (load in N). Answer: 1.835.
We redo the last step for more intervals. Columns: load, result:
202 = 1.623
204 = 1.817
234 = 2.067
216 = 2.311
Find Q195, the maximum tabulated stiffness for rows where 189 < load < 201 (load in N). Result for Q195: 1.883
